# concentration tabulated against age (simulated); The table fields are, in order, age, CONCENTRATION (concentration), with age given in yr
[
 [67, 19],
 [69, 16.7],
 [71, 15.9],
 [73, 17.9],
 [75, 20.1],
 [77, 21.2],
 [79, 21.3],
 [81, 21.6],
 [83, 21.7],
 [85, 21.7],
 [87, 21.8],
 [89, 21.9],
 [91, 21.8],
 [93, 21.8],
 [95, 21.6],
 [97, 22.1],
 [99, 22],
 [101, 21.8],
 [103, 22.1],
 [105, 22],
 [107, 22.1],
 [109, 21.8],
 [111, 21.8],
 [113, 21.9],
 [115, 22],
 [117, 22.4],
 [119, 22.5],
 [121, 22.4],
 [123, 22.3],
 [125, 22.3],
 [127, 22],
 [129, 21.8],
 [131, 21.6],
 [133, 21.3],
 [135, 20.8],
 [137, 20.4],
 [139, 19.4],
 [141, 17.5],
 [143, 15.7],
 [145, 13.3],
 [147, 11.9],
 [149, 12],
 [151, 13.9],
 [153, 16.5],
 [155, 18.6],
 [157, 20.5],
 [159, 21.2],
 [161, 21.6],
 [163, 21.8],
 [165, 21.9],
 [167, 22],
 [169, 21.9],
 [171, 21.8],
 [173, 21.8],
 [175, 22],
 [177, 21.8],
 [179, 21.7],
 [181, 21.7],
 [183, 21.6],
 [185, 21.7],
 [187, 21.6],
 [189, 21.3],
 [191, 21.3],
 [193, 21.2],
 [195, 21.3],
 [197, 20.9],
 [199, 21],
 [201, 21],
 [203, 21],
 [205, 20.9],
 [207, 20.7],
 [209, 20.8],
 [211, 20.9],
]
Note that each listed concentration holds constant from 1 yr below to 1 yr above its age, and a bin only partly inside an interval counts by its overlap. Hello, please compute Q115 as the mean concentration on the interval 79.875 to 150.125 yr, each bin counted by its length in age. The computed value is 20.6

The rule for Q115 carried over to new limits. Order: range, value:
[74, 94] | 21.5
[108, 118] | 22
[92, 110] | 21.9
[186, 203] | 21.2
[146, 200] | 20.2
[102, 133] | 22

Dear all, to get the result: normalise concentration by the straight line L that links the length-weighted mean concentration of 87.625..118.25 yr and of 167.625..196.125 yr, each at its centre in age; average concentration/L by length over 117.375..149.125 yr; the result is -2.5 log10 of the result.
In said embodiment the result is 0.12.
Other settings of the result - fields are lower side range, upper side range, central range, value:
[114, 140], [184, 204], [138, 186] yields 0.11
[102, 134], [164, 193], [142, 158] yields 0.39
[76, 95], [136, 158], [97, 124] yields -0.14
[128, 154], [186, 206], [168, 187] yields -0.10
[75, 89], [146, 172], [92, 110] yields -0.06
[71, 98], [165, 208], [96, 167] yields 0.06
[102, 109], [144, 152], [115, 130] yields -0.21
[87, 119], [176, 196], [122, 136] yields 0.00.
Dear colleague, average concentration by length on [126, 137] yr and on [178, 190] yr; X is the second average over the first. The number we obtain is 1.01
